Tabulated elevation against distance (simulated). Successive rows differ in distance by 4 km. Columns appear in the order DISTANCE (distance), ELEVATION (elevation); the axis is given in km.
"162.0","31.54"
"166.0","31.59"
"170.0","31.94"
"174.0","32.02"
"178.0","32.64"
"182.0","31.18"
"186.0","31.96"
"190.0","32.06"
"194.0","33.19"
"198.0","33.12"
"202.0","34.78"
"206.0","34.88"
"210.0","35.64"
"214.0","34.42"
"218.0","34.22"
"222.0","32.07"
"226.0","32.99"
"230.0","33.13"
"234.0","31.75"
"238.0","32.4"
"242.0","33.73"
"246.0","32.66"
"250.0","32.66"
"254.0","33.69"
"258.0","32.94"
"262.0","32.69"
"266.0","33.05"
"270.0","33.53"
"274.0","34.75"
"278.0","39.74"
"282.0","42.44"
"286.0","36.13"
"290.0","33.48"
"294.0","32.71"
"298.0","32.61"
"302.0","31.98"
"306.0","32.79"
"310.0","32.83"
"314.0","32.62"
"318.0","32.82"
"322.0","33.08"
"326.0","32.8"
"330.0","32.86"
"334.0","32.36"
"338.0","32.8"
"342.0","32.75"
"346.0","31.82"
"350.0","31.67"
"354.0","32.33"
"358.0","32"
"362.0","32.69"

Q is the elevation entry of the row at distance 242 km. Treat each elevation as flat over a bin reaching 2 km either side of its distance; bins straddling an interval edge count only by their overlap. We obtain 33.73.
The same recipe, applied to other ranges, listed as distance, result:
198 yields 33.12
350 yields 31.67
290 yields 33.48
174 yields 32.02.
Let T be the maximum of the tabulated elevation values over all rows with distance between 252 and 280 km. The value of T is 39.74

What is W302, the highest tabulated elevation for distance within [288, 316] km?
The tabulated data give 33.48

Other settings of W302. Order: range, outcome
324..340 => 32.86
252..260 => 33.69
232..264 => 33.73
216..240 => 34.22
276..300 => 42.44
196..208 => 34.88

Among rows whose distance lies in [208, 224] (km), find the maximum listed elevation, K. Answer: 35.64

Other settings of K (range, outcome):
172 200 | 33.19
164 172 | 31.94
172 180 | 32.64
